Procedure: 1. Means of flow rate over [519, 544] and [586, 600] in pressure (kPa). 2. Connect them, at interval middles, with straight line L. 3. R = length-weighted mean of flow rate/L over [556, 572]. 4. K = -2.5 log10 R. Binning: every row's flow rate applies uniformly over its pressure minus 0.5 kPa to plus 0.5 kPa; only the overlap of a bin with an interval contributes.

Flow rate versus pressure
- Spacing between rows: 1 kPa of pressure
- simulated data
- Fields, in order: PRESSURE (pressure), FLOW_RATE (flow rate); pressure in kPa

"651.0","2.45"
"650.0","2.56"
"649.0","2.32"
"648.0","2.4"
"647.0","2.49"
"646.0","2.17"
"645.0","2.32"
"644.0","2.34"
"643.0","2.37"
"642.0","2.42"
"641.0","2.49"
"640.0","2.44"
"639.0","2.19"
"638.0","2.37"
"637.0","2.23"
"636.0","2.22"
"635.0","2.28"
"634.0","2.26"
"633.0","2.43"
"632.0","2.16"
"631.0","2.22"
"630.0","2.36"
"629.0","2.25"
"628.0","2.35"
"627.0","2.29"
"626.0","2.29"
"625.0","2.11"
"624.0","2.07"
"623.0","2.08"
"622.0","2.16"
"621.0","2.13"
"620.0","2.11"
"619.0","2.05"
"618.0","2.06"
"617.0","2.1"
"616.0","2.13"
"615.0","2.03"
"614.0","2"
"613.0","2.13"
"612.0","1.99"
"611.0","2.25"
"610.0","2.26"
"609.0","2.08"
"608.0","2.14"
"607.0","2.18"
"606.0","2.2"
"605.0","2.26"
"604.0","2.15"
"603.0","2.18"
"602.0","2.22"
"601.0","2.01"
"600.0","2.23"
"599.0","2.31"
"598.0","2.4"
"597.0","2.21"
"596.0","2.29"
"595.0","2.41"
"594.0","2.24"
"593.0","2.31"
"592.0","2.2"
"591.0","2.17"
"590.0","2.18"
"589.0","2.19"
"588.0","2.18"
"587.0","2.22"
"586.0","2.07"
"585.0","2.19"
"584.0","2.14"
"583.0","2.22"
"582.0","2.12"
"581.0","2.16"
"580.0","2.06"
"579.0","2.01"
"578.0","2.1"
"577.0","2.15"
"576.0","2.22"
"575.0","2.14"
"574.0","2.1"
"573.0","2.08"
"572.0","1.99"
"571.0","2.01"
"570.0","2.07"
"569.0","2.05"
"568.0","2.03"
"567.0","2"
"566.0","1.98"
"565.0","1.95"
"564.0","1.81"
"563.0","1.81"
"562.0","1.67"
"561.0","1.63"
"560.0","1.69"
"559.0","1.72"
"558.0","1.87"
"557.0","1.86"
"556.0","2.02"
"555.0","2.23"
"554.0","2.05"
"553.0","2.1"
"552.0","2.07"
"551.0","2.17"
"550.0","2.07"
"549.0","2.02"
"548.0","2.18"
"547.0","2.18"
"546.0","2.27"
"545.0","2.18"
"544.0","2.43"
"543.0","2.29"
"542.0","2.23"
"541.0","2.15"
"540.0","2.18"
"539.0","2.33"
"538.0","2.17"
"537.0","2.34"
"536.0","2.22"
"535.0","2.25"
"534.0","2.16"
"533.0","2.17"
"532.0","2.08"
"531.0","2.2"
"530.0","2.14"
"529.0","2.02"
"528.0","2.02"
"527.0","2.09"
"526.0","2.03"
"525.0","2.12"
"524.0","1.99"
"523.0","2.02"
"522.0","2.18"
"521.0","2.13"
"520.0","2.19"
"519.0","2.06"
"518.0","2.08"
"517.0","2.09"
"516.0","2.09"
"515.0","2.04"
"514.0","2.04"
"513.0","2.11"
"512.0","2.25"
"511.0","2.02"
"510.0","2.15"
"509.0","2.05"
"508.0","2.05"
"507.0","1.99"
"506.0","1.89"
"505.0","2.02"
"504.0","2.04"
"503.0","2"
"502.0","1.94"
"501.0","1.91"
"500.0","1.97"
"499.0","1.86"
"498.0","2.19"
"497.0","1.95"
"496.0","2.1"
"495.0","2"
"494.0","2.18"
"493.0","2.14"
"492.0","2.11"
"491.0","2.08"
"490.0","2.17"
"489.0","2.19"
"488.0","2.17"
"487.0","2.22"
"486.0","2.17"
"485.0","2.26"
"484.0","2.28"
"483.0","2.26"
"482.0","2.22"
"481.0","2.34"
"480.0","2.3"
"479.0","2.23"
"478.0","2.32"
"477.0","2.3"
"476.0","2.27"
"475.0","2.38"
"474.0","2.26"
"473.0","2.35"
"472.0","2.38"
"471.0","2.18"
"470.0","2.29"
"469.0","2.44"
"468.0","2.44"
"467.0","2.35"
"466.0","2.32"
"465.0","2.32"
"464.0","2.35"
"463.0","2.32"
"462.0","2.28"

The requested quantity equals 0.171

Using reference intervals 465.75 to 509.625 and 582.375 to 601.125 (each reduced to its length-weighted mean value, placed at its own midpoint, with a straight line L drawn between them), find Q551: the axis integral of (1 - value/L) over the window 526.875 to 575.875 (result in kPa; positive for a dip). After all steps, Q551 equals 2.9 kPa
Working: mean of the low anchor 2.17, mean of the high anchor 2.22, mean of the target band 2.07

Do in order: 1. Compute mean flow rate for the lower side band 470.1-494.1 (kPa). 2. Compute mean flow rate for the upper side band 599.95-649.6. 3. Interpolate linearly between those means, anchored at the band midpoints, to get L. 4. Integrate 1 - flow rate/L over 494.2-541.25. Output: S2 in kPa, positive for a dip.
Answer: 3.1 kPa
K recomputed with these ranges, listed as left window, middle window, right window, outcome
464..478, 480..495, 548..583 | 0.038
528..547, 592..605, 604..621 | -0.052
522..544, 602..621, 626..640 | 0.063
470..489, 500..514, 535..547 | 0.117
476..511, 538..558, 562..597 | -0.020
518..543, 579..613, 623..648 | 0.023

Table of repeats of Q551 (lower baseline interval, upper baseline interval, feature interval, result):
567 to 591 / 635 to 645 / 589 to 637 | 0.9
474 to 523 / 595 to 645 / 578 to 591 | 0.3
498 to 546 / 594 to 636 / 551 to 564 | 1.5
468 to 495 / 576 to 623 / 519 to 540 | 0.7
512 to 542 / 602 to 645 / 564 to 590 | 1.0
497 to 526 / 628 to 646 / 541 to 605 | 2.2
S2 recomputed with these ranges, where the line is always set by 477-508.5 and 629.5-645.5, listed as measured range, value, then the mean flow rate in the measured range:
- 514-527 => 0.44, 2.08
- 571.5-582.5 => 0.65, 2.1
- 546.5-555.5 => 0.33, 2.12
